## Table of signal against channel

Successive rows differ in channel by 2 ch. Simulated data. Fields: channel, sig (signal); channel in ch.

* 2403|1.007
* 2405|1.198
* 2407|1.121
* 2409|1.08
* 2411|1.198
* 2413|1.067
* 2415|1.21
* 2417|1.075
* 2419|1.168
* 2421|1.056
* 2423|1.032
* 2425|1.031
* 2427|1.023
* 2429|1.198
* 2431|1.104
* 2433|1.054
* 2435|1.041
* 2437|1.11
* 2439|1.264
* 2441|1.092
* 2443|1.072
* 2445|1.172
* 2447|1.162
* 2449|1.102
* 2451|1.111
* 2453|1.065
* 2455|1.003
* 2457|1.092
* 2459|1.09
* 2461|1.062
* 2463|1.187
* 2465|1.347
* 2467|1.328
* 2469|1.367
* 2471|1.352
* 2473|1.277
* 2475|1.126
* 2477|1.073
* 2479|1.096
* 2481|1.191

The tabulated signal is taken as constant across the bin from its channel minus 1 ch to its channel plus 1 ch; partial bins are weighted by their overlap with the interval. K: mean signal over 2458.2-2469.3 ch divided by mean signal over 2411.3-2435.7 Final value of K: 1.1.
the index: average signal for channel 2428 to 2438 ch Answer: 1.1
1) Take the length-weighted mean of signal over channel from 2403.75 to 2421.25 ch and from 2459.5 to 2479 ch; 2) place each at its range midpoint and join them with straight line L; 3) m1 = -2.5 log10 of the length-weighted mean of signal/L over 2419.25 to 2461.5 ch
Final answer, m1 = 0.08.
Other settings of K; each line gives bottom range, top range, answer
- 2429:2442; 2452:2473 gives 1.07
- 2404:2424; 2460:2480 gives 1.09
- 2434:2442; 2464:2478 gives 1.12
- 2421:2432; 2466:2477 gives 1.18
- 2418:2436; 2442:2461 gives 1.02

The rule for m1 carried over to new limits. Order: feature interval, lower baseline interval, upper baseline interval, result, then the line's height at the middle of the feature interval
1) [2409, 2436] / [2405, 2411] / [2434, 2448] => 0.03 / 1.13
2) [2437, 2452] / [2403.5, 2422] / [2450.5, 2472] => 0.03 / 1.16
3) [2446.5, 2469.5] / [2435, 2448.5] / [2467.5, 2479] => 0.03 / 1.18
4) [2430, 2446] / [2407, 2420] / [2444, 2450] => 0.03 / 1.14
